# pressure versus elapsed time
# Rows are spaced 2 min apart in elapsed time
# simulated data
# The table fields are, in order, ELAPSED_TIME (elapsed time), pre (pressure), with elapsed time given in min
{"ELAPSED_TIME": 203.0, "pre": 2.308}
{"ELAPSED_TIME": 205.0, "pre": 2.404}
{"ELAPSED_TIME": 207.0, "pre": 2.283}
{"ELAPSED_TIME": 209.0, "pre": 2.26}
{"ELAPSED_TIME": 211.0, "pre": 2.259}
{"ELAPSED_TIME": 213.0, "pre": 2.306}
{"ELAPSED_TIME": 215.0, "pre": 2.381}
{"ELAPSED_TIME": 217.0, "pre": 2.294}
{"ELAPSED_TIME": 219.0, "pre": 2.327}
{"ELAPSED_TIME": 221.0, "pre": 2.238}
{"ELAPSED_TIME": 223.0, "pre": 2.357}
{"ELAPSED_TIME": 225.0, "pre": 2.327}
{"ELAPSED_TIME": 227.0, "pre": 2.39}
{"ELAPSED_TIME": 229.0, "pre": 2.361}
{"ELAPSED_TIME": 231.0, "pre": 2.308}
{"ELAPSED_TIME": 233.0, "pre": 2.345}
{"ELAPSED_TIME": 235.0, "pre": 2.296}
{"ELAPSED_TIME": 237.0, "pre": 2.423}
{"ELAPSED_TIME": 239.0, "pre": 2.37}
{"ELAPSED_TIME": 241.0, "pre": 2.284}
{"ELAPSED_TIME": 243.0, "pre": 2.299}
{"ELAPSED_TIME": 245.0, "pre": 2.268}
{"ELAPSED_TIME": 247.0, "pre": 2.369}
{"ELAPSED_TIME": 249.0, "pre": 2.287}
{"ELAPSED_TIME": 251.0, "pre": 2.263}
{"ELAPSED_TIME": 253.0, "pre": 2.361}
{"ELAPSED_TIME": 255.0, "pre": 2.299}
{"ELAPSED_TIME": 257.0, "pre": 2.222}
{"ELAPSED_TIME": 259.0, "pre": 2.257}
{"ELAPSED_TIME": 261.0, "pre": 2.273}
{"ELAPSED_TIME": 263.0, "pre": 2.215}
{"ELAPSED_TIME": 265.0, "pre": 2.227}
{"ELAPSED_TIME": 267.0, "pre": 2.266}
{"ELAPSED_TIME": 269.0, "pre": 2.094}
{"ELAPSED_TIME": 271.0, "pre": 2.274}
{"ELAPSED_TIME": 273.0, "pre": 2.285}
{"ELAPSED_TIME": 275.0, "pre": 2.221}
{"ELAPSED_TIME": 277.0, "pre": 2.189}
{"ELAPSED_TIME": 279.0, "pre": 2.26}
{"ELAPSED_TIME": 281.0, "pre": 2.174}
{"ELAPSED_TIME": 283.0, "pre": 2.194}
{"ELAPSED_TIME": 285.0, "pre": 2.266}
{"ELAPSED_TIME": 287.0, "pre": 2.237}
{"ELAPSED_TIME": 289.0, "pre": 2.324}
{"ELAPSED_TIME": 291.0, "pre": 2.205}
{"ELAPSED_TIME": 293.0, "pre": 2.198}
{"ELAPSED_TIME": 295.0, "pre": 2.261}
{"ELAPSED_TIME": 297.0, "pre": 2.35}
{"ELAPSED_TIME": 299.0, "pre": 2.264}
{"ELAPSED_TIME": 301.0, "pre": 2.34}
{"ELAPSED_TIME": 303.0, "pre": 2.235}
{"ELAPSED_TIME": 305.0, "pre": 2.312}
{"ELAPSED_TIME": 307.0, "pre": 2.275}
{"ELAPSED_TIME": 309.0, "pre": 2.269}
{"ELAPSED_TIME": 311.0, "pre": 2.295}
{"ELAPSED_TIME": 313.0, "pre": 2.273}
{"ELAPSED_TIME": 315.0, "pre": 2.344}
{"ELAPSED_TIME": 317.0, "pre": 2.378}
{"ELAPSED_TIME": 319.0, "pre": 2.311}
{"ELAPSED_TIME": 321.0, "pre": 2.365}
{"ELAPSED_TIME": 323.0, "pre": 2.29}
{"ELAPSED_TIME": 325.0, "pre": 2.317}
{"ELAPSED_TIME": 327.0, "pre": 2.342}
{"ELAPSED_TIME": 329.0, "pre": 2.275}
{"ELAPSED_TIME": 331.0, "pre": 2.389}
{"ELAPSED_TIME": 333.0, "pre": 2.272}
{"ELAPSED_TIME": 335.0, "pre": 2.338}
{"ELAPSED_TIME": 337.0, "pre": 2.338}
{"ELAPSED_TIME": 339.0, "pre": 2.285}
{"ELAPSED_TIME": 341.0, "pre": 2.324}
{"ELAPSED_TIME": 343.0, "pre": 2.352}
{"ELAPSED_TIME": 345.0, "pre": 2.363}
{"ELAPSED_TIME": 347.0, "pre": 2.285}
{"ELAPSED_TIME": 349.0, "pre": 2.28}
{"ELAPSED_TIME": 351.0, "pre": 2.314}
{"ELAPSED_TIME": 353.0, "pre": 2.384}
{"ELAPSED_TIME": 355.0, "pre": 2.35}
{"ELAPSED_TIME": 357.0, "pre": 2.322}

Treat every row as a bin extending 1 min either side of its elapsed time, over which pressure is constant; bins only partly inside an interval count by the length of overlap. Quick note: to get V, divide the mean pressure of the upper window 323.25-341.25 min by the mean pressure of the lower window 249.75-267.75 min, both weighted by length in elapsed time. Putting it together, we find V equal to 1.0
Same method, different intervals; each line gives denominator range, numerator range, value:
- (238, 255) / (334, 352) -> 1.00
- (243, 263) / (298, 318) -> 1.01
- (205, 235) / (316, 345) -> 1.00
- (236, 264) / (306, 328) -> 1.01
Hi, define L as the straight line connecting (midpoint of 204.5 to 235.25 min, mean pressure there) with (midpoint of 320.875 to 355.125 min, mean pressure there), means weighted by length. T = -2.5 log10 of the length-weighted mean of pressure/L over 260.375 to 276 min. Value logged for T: 0.04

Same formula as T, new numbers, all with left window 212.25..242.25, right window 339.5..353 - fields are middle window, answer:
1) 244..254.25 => 0.01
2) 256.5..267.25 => 0.04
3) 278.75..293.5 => 0.05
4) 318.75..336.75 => 0.00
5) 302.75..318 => 0.01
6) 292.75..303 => 0.02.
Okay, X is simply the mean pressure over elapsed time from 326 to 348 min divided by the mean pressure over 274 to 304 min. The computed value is 1.03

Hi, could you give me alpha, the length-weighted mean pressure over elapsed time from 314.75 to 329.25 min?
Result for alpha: 2.33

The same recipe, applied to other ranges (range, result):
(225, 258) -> 2.32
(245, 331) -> 2.27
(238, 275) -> 2.27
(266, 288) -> 2.22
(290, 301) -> 2.26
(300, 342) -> 2.31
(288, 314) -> 2.28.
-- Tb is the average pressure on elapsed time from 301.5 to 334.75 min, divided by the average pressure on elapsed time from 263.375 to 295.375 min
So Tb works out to 1.04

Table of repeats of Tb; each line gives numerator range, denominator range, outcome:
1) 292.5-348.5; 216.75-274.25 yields 1.01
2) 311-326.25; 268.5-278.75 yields 1.05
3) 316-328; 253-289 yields 1.04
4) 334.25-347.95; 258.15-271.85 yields 1.04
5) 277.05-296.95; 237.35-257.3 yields 0.97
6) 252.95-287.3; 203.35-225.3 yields 0.97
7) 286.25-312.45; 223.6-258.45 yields 0.98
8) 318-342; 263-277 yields 1.04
